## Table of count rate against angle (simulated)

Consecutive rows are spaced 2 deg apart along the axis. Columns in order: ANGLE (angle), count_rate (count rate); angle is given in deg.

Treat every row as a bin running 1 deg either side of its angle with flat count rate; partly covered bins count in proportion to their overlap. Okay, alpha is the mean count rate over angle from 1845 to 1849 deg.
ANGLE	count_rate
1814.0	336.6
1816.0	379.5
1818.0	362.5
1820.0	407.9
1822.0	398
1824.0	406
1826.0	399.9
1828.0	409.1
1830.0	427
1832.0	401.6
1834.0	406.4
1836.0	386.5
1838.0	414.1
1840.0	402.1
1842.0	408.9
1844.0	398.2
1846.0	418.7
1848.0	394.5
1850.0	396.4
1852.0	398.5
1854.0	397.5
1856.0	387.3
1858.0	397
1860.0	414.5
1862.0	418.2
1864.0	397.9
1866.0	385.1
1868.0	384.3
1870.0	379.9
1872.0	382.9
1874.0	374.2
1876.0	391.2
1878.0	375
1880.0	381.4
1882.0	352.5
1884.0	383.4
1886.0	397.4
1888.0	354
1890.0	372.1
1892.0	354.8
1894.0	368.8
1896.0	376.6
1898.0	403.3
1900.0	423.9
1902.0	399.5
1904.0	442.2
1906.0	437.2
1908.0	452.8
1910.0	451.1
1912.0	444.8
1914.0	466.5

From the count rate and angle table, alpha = 407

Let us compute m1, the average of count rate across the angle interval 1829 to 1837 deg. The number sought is 405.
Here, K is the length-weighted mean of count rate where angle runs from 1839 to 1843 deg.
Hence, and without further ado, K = 406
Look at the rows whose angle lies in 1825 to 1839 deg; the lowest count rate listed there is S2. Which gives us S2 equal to 386.5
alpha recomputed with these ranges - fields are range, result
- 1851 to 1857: 394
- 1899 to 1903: 412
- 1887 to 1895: 362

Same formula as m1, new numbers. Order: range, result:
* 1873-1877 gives 383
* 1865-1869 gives 385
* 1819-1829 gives 404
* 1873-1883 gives 375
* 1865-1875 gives 381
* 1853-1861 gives 399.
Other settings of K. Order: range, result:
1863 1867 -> 392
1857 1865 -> 407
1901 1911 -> 437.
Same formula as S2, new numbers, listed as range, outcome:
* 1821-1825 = 398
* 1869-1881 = 374.2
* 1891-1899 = 354.8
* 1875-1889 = 352.5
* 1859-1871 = 379.9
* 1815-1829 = 362.5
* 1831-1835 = 401.6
